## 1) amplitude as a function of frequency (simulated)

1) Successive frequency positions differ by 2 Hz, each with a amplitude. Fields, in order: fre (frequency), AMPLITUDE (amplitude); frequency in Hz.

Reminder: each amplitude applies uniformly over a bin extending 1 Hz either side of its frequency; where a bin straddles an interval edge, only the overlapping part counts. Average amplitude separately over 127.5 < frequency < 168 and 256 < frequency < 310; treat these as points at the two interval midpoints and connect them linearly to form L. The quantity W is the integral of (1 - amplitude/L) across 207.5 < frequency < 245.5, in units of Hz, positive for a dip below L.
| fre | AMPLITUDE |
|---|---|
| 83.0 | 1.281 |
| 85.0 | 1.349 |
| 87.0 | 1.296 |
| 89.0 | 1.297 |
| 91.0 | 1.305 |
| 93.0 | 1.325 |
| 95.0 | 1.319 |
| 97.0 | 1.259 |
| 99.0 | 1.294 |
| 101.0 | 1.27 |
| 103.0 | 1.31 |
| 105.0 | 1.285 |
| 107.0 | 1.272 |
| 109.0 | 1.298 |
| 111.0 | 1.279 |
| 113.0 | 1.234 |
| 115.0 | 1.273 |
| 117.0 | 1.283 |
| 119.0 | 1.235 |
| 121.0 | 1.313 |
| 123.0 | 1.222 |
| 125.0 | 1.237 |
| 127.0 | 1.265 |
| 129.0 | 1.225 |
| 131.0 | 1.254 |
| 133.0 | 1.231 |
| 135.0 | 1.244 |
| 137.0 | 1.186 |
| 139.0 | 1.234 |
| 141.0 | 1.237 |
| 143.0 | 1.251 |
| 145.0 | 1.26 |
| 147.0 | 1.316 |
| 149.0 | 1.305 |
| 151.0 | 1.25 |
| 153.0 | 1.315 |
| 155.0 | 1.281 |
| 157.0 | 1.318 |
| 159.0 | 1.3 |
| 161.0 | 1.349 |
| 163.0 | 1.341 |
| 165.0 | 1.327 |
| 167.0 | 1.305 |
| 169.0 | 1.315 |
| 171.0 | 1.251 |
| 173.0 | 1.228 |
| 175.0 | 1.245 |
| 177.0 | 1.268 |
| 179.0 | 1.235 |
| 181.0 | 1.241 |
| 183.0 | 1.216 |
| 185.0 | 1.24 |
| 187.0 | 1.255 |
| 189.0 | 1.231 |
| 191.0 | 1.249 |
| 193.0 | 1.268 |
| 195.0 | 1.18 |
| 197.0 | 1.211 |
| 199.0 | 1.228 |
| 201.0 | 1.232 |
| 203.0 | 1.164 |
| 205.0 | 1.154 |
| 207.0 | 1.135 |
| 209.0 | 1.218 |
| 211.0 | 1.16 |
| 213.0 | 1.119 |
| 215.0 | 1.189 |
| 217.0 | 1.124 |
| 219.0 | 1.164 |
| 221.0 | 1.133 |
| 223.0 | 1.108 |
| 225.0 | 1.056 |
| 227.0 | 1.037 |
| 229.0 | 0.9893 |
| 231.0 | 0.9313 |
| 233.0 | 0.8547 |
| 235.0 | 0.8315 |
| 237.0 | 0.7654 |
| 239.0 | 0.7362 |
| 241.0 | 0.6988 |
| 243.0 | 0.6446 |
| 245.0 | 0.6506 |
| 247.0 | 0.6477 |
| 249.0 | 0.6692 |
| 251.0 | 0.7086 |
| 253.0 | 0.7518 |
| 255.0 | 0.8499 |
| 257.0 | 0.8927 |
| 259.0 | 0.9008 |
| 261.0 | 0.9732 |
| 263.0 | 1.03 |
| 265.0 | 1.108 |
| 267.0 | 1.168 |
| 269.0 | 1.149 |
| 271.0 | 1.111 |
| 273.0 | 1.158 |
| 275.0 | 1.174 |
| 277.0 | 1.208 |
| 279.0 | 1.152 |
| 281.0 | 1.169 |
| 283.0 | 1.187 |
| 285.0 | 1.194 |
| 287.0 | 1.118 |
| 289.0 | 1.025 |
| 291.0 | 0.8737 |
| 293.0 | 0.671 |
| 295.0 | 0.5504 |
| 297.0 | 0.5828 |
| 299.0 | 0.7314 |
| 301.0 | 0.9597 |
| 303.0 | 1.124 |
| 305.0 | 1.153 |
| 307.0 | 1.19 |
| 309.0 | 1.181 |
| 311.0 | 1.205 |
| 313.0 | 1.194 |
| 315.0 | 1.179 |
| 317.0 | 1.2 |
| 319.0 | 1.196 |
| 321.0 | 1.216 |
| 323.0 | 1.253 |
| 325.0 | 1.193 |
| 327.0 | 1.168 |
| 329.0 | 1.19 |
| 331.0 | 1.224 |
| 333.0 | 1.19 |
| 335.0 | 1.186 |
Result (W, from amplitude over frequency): 5.3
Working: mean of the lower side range 1.28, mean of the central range 0.975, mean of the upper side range 1.03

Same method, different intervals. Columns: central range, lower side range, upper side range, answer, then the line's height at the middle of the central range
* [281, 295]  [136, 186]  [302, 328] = 2.49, 1.2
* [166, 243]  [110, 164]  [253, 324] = 3.37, 1.17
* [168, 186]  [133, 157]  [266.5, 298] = -0.60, 1.21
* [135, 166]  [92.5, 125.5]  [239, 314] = -2.20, 1.2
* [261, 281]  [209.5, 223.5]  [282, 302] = -3.61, 0.961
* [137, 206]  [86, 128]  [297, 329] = -1.45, 1.23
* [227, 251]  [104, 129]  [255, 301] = 6.57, 1.06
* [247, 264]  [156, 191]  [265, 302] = 3.82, 1.08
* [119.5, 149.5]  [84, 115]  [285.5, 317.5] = -0.25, 1.24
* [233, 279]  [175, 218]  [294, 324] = 9.00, 1.13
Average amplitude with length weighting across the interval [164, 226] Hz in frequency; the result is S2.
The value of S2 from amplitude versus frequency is 1.21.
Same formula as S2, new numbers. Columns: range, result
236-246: 0.699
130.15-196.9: 1.26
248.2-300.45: 0.967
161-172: 1.31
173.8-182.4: 1.25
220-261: 0.846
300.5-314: 1.15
